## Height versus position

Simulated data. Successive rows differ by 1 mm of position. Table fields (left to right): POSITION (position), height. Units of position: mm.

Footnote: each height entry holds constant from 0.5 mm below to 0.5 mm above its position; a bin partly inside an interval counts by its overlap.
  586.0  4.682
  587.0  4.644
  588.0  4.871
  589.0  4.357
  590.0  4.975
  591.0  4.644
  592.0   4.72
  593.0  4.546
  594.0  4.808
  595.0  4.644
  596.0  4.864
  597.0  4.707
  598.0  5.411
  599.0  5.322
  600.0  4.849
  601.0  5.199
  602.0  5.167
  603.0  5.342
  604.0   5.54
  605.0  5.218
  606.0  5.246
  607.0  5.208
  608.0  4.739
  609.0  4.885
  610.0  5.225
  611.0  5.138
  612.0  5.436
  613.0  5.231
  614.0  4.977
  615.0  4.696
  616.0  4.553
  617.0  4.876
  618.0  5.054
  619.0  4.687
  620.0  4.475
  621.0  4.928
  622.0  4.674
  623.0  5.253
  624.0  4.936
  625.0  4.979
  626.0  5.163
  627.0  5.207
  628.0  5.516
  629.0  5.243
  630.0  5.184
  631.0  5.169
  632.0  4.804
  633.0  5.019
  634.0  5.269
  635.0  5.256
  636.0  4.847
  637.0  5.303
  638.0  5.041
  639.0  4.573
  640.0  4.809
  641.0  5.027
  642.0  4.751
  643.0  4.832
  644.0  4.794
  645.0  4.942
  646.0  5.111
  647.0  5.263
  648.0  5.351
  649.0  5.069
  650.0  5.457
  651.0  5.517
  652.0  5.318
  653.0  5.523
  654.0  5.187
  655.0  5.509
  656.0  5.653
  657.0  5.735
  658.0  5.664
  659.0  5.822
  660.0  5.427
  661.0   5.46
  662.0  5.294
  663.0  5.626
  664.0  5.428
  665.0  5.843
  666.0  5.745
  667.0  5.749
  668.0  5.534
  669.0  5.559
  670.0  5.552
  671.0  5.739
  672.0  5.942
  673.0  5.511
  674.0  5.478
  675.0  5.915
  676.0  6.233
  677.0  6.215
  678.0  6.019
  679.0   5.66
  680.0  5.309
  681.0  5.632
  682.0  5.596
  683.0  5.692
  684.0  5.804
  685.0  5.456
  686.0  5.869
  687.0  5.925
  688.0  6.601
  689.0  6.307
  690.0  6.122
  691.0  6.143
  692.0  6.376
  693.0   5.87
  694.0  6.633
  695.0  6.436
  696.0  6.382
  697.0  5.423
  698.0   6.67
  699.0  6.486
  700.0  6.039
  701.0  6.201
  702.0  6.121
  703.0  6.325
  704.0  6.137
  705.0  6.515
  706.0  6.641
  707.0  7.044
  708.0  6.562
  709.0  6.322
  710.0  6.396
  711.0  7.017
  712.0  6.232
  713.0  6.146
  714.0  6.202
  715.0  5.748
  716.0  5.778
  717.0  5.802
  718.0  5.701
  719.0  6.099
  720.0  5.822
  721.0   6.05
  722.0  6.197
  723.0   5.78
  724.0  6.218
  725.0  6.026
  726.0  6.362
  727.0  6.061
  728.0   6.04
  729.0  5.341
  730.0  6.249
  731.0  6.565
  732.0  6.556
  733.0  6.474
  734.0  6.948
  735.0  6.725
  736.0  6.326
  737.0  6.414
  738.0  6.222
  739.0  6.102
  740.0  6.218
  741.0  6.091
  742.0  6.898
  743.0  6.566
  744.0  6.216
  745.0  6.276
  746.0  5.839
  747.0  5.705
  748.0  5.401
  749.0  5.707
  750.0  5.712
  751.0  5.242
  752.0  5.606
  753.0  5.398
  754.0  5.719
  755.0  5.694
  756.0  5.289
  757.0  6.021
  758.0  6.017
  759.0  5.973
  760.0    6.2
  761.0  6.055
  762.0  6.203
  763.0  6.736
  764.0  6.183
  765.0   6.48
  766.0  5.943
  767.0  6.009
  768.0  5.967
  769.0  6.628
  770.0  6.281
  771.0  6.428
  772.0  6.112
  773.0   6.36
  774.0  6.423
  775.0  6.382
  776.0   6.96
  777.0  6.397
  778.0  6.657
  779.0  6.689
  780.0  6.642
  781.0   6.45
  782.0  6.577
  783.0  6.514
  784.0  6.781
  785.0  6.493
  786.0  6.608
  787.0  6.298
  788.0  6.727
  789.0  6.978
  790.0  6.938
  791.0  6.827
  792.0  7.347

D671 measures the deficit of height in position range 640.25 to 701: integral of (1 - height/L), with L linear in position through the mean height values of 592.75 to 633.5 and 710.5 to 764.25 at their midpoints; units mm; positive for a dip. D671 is -1.8 mm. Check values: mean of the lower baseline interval 5.03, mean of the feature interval 5.69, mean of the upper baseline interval 6.08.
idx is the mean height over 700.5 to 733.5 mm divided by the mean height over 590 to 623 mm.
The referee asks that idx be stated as 1.25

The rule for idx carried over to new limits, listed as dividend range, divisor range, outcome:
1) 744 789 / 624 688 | 1.14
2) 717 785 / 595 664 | 1.20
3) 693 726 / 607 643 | 1.24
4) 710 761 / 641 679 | 1.10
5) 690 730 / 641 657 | 1.18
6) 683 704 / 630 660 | 1.18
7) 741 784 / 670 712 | 1.01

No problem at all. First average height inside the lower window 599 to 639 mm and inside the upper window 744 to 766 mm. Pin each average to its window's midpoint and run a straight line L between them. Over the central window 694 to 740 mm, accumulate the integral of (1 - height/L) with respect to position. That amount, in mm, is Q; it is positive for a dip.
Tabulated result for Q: -4.80 mm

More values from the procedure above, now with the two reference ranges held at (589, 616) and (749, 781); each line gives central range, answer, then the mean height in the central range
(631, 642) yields 0.5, 4.99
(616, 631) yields 0.4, 5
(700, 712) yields -1.5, 6.45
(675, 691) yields -1.0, 5.9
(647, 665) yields -0.3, 5.48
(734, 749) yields -0.6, 6.22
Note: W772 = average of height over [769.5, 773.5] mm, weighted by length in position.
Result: 6.3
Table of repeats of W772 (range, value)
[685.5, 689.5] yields 6.18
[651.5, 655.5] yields 5.38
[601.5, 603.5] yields 5.25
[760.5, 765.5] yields 6.33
